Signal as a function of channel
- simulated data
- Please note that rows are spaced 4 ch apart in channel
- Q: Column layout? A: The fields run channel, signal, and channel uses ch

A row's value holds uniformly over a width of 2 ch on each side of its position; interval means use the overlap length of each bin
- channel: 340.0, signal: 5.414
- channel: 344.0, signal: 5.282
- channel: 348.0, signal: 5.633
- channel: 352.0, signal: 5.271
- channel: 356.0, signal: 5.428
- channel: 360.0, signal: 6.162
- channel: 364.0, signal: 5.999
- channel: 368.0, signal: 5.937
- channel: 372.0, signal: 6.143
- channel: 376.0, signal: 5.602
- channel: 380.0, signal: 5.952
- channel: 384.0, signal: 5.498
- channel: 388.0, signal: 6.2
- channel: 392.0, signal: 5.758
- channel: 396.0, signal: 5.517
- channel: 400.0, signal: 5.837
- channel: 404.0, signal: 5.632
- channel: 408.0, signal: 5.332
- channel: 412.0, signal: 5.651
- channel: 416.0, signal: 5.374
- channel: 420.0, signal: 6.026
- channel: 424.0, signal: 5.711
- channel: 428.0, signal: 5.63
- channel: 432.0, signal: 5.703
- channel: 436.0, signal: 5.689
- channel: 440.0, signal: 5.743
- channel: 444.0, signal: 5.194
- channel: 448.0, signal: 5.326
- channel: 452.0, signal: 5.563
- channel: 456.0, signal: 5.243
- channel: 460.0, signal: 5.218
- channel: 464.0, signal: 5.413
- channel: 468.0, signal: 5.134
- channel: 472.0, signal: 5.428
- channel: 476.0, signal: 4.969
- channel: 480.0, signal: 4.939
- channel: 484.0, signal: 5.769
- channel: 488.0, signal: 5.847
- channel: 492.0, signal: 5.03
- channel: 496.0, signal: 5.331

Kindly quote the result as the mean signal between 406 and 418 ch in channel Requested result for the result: 5.45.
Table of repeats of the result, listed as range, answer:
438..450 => 5.42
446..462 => 5.34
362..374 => 6.03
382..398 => 5.74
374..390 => 5.81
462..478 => 5.24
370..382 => 5.9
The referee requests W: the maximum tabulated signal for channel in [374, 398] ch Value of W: 6.2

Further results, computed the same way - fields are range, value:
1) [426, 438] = 5.703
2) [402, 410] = 5.632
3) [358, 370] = 6.162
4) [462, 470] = 5.413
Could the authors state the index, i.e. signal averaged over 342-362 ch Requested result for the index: 5.56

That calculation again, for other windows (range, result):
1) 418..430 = 5.79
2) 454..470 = 5.25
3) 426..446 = 5.59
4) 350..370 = 5.76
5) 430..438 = 5.7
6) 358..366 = 6.08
